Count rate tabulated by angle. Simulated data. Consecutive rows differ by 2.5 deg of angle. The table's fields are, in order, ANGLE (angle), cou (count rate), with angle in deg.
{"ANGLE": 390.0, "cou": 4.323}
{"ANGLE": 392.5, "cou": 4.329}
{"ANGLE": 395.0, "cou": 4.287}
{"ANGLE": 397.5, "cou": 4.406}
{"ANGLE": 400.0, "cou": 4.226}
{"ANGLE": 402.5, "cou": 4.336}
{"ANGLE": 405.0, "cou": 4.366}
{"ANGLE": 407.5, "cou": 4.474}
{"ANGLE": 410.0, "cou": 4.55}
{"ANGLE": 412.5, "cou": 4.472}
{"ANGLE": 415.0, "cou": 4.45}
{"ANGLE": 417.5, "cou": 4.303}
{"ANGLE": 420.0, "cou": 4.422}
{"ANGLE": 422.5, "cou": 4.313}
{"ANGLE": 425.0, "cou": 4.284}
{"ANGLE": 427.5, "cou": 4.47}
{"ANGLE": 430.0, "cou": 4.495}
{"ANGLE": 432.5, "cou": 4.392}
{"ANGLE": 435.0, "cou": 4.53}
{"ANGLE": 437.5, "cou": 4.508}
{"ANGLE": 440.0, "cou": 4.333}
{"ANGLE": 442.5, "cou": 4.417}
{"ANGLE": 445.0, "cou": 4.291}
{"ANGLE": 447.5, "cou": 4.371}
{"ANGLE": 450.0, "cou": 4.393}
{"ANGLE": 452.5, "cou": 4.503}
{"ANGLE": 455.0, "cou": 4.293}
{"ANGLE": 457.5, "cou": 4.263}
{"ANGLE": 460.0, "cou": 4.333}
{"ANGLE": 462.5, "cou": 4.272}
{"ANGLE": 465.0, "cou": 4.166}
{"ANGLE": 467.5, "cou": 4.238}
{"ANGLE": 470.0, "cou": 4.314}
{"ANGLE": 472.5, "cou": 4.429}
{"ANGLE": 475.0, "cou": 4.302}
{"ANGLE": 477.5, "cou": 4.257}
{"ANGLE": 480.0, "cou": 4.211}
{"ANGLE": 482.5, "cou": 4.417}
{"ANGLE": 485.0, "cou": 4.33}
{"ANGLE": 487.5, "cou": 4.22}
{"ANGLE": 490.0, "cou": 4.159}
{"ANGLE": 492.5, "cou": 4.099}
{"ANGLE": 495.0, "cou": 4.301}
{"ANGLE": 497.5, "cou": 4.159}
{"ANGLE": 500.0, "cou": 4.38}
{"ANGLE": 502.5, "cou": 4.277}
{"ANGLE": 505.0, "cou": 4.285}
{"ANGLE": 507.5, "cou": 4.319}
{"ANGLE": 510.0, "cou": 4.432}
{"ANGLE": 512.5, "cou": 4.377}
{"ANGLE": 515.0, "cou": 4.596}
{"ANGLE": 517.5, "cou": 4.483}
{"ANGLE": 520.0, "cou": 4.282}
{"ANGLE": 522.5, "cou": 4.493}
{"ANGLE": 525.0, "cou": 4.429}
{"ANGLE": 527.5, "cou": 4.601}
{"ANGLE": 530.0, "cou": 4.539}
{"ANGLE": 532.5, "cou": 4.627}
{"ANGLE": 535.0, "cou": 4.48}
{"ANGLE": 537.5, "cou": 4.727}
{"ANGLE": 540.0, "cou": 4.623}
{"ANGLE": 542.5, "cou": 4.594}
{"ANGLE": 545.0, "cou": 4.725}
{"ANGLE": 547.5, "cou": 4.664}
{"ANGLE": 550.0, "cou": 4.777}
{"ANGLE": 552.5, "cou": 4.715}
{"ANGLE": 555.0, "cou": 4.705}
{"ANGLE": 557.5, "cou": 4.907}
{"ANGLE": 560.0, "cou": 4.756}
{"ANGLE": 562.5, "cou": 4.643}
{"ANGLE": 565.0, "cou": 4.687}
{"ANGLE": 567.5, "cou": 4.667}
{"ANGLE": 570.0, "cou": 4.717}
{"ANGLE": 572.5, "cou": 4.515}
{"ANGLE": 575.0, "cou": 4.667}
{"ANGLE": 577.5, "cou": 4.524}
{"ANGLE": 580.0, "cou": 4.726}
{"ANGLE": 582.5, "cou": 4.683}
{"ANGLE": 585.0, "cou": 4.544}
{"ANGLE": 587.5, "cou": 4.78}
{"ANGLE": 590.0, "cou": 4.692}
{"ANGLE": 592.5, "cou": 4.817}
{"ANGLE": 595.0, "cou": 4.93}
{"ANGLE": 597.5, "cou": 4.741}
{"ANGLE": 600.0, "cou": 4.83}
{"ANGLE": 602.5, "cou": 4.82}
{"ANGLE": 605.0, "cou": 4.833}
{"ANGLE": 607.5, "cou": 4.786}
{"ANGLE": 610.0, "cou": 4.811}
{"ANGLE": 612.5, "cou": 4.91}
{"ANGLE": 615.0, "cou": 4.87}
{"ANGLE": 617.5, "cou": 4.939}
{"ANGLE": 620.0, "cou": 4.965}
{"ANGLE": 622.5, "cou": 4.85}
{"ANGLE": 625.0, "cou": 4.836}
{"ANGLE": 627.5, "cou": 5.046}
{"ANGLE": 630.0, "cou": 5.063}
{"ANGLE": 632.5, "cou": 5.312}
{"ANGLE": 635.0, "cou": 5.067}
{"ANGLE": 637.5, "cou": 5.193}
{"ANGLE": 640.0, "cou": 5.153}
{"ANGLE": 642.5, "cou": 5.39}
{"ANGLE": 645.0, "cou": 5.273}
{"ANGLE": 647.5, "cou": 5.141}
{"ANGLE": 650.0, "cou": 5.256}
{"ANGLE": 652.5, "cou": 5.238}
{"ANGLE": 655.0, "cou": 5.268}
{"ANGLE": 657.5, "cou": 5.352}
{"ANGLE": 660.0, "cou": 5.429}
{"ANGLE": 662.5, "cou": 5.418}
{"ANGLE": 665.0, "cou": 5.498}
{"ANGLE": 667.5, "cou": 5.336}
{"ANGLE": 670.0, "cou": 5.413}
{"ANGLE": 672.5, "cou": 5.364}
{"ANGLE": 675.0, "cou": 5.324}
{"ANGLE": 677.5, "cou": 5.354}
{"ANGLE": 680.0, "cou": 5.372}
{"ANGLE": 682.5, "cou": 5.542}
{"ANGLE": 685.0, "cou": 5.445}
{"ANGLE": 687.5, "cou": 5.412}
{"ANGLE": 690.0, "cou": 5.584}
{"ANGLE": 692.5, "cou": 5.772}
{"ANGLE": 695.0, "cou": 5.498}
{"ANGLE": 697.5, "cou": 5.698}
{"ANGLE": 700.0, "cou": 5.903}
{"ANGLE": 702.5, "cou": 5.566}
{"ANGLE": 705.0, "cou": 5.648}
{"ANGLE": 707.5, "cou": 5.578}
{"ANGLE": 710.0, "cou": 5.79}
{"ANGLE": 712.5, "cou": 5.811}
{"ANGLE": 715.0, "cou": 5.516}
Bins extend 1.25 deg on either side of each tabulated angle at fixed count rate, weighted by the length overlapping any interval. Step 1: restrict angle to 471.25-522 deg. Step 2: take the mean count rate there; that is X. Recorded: 4.32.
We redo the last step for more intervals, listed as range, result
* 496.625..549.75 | 4.49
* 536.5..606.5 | 4.71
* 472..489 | 4.3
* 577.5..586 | 4.64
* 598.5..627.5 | 4.87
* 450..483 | 4.31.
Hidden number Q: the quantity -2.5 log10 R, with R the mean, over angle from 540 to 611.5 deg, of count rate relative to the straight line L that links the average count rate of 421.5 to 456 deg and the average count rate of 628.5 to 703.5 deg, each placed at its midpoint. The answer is 0.06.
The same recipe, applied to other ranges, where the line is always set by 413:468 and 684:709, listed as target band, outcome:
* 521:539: 0.058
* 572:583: 0.092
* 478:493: 0.084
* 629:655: 0.028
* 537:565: 0.044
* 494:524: 0.080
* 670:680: 0.030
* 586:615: 0.073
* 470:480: 0.055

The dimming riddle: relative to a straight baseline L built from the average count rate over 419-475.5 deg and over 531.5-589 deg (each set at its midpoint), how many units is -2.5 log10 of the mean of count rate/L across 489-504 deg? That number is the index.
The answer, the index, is 0.07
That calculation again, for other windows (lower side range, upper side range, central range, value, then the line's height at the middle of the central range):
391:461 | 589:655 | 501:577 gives 0.038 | 4.74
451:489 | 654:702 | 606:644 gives 0.035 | 5.18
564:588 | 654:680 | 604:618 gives 0.016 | 4.93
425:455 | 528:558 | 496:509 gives 0.069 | 4.57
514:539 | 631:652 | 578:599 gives 0.038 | 4.9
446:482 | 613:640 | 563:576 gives 0.028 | 4.77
